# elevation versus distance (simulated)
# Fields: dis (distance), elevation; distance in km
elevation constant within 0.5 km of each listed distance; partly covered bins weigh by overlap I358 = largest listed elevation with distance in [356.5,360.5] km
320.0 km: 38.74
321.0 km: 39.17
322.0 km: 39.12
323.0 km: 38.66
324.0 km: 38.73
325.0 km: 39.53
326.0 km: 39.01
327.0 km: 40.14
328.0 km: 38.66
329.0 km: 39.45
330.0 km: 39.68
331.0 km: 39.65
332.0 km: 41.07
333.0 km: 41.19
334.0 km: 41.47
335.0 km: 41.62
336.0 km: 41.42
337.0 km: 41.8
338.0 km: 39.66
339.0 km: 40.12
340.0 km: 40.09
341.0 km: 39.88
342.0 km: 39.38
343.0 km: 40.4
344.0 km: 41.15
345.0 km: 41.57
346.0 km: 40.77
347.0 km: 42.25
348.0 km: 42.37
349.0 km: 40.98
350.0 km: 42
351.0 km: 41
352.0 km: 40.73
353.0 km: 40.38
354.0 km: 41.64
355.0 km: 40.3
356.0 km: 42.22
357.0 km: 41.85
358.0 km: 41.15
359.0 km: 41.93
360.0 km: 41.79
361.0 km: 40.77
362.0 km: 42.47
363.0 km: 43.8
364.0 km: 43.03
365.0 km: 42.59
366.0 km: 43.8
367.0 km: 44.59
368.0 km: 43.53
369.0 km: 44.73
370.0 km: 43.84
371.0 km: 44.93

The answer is 41.93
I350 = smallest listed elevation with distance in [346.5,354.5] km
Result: 40.38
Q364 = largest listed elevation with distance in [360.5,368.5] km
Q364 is 44.59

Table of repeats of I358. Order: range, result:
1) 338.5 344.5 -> 41.15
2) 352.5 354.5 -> 41.64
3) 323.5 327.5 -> 40.14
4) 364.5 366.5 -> 43.8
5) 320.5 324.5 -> 39.17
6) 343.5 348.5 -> 42.37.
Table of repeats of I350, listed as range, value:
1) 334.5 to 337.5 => 41.42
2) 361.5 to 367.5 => 42.47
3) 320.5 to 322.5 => 39.12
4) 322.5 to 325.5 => 38.66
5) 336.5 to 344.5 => 39.38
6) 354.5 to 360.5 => 40.3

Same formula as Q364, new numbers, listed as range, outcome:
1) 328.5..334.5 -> 41.47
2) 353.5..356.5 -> 42.22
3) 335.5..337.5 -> 41.8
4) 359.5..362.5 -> 42.47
